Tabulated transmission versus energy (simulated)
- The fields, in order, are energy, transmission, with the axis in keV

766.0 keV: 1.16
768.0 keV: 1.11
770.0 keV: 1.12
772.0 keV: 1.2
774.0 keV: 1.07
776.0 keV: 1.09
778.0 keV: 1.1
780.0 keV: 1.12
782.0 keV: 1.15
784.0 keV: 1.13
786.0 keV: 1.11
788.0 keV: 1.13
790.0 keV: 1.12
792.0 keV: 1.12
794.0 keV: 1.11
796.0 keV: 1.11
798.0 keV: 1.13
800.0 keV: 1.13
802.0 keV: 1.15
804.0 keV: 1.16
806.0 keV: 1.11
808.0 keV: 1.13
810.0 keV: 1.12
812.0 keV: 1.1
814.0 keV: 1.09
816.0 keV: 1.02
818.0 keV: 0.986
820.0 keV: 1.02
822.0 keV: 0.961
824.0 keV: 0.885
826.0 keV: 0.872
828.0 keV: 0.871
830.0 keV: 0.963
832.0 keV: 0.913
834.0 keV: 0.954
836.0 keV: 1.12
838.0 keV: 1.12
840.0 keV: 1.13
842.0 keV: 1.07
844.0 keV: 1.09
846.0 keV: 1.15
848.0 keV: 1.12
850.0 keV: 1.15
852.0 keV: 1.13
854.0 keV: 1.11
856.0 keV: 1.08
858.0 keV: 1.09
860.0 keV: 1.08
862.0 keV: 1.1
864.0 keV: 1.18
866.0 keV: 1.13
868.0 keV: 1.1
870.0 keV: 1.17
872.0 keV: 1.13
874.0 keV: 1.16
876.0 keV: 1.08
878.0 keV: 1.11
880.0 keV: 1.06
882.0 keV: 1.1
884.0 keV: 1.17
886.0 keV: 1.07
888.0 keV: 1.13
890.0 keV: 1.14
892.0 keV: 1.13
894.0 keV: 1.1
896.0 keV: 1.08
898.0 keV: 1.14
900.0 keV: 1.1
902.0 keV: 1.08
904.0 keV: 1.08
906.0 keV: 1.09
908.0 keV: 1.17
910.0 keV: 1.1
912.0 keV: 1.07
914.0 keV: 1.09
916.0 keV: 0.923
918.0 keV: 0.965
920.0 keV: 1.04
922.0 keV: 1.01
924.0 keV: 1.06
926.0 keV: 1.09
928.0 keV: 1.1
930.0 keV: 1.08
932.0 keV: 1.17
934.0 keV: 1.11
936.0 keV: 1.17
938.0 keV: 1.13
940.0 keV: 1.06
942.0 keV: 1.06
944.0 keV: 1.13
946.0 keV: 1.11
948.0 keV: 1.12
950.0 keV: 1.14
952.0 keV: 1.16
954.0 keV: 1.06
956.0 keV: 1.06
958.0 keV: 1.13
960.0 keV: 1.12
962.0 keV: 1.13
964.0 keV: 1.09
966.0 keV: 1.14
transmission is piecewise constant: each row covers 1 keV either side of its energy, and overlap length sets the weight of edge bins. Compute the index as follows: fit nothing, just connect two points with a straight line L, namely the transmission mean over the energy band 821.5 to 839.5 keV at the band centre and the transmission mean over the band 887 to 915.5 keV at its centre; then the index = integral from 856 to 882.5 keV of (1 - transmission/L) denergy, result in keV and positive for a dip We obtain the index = -1.83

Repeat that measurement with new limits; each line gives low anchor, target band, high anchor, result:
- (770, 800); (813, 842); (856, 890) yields 3.18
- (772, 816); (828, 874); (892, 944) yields 0.47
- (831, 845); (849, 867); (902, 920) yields -1.00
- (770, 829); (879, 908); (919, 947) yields -0.46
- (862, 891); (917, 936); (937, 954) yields 0.67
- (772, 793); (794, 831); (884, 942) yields 2.16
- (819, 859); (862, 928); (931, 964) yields -1.04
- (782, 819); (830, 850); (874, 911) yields 0.67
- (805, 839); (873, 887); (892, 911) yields -0.34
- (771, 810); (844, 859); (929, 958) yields 0.04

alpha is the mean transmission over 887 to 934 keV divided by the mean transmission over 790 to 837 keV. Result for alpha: 1.0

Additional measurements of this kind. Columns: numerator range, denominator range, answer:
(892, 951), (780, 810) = 0.97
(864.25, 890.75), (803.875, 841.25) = 1.09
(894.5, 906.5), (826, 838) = 1.13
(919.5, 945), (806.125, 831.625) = 1.09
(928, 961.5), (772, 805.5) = 0.99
